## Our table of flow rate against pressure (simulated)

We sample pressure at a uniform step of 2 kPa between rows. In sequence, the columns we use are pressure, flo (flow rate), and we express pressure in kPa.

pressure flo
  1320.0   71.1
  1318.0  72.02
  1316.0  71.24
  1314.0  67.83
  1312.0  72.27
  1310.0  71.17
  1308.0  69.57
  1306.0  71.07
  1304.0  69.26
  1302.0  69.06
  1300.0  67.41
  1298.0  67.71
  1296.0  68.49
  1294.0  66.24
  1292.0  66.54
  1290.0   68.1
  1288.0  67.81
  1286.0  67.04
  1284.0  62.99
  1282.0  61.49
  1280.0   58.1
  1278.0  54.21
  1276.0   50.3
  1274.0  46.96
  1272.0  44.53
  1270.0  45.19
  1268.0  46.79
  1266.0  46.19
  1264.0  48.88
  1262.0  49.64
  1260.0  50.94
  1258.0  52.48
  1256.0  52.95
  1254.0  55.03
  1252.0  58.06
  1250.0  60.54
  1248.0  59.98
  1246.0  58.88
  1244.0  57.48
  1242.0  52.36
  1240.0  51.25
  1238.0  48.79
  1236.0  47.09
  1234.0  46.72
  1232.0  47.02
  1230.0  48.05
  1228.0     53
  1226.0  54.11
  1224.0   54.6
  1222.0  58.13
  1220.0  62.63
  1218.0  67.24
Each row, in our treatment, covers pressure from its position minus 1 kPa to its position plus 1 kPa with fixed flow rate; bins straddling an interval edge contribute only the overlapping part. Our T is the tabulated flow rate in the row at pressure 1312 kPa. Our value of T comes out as 72.27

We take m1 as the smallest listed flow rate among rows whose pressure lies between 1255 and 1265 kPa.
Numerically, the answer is 48.88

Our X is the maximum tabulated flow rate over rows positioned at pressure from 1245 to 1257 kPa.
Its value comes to 60.54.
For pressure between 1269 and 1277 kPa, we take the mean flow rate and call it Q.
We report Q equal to 46.7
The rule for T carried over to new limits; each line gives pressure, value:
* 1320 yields 71.1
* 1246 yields 58.88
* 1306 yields 71.07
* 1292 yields 66.54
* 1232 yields 47.02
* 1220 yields 62.63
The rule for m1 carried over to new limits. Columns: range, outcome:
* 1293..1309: 66.24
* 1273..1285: 46.96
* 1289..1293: 66.54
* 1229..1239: 46.72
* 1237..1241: 48.79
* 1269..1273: 44.53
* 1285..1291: 67.04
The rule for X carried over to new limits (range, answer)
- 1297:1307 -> 71.07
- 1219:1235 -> 62.63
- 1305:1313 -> 72.27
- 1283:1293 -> 68.1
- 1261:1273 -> 49.64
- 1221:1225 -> 58.13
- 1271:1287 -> 67.04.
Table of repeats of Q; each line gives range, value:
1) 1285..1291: 67.7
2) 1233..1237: 46.9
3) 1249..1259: 55.8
